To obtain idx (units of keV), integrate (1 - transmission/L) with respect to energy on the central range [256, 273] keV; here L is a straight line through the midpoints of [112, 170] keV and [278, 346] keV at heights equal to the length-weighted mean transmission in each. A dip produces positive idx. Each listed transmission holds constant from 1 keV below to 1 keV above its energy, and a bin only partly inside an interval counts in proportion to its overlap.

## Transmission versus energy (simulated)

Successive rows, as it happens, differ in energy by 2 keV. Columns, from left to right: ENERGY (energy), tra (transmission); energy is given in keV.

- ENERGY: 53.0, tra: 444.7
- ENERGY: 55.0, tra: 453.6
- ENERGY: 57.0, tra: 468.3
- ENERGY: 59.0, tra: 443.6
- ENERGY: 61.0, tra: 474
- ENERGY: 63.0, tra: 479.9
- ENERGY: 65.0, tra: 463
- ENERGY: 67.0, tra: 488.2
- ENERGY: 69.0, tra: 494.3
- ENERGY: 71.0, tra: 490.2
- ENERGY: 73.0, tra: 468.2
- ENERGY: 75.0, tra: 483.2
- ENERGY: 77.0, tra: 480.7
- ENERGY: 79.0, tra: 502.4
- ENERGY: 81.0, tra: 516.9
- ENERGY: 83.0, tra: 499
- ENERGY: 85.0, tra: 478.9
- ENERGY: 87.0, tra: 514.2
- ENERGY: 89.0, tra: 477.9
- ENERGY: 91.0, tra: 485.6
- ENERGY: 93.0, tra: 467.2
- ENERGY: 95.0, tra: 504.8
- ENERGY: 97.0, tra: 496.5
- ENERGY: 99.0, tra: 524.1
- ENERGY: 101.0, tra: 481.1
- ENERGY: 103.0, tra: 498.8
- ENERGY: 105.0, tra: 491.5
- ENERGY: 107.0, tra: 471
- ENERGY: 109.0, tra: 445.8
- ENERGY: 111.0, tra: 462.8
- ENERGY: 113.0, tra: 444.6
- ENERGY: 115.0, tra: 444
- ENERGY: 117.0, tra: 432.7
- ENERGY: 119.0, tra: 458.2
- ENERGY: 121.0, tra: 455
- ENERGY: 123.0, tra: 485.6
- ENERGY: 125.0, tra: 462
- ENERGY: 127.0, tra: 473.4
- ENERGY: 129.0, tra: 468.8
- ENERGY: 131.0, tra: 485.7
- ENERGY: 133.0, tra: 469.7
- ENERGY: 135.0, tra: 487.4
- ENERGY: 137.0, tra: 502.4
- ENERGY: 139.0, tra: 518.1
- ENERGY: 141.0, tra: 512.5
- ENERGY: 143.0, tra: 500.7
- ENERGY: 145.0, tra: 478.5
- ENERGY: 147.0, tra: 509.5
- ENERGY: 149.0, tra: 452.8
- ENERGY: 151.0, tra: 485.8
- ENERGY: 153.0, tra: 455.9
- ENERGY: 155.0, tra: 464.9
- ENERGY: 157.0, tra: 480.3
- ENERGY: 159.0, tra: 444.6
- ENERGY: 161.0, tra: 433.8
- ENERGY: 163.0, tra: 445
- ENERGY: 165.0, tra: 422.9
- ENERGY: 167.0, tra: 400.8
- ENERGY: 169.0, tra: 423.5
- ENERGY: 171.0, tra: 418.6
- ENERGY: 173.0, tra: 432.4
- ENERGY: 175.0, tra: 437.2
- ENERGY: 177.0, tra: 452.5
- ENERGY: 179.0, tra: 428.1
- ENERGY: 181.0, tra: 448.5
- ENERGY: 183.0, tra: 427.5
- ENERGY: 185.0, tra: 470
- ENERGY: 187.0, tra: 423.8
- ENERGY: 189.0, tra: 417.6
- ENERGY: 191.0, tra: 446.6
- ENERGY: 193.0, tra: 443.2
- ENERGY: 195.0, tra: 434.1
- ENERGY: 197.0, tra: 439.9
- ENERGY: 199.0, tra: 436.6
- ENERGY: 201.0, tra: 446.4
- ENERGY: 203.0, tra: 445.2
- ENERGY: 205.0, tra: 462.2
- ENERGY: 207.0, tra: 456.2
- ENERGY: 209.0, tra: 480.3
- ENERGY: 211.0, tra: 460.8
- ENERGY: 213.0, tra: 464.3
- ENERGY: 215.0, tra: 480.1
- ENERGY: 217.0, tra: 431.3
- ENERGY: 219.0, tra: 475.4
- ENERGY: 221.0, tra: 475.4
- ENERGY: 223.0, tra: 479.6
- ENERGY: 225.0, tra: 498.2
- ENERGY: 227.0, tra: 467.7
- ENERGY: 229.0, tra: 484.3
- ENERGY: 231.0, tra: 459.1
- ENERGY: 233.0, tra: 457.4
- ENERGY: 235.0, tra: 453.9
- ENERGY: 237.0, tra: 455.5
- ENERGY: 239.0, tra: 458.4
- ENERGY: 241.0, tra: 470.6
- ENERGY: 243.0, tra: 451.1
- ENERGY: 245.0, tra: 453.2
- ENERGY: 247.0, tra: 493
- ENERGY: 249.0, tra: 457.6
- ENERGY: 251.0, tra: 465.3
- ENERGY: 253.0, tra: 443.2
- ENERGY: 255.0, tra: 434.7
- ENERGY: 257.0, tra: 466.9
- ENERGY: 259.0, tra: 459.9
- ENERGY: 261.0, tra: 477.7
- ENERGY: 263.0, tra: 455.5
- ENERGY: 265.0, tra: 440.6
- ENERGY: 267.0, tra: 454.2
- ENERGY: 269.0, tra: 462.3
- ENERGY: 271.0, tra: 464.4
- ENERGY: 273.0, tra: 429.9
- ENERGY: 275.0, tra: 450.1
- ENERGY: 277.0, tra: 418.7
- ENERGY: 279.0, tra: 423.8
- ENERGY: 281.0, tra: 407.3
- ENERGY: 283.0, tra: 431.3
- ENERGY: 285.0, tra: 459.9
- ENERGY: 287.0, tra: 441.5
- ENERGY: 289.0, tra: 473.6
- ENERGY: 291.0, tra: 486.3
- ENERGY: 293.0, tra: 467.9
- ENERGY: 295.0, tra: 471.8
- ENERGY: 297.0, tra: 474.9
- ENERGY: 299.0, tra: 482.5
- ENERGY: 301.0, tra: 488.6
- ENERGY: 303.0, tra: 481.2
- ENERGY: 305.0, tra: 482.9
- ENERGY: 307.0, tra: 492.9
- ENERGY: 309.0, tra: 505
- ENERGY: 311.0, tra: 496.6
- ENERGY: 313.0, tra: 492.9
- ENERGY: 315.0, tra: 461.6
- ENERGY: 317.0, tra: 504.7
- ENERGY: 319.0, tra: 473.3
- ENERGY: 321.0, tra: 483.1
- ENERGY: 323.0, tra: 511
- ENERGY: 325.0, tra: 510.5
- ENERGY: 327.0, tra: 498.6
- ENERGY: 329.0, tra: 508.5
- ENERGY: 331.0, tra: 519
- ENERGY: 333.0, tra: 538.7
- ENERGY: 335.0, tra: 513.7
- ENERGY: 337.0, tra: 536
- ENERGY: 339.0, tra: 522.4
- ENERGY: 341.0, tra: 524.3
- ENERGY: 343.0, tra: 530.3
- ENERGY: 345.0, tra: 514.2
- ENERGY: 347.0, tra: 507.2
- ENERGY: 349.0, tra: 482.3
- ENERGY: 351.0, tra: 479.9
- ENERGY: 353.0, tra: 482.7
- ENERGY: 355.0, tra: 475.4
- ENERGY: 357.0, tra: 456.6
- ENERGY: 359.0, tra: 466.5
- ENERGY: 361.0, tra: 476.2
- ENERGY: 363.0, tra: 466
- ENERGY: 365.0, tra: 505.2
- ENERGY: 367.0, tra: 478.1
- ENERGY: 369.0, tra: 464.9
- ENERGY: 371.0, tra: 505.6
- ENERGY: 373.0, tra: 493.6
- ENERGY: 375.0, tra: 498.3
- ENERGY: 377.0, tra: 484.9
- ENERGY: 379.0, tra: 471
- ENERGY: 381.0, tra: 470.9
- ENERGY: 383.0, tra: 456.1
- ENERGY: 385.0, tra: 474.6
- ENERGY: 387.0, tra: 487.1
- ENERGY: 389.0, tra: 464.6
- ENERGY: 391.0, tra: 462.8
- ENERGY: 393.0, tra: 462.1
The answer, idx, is 0.8 keV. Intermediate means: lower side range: 465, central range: 458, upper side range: 489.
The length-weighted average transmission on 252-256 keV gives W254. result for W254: 439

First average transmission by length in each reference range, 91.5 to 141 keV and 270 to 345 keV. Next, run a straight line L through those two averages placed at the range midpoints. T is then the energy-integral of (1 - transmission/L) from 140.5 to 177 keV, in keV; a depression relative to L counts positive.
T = 1.8 keV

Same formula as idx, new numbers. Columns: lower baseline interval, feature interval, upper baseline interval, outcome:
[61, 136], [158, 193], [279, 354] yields 3.5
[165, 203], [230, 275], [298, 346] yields 1.1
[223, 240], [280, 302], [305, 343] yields 1.3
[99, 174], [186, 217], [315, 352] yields 2.0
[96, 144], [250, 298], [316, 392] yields 3.4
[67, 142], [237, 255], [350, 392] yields 0.7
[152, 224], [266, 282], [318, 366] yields 1.2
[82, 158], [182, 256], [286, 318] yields 3.7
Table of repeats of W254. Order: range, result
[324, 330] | 506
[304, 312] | 494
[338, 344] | 526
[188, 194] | 436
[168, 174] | 425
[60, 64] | 477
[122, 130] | 472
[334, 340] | 524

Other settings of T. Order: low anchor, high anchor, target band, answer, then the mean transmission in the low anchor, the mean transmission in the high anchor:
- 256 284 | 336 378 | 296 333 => -1.9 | 446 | 493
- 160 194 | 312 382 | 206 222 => -0.7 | 434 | 495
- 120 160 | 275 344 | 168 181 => 1.3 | 480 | 485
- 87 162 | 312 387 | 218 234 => 0.3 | 477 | 493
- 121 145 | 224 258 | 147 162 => 0.6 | 486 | 463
